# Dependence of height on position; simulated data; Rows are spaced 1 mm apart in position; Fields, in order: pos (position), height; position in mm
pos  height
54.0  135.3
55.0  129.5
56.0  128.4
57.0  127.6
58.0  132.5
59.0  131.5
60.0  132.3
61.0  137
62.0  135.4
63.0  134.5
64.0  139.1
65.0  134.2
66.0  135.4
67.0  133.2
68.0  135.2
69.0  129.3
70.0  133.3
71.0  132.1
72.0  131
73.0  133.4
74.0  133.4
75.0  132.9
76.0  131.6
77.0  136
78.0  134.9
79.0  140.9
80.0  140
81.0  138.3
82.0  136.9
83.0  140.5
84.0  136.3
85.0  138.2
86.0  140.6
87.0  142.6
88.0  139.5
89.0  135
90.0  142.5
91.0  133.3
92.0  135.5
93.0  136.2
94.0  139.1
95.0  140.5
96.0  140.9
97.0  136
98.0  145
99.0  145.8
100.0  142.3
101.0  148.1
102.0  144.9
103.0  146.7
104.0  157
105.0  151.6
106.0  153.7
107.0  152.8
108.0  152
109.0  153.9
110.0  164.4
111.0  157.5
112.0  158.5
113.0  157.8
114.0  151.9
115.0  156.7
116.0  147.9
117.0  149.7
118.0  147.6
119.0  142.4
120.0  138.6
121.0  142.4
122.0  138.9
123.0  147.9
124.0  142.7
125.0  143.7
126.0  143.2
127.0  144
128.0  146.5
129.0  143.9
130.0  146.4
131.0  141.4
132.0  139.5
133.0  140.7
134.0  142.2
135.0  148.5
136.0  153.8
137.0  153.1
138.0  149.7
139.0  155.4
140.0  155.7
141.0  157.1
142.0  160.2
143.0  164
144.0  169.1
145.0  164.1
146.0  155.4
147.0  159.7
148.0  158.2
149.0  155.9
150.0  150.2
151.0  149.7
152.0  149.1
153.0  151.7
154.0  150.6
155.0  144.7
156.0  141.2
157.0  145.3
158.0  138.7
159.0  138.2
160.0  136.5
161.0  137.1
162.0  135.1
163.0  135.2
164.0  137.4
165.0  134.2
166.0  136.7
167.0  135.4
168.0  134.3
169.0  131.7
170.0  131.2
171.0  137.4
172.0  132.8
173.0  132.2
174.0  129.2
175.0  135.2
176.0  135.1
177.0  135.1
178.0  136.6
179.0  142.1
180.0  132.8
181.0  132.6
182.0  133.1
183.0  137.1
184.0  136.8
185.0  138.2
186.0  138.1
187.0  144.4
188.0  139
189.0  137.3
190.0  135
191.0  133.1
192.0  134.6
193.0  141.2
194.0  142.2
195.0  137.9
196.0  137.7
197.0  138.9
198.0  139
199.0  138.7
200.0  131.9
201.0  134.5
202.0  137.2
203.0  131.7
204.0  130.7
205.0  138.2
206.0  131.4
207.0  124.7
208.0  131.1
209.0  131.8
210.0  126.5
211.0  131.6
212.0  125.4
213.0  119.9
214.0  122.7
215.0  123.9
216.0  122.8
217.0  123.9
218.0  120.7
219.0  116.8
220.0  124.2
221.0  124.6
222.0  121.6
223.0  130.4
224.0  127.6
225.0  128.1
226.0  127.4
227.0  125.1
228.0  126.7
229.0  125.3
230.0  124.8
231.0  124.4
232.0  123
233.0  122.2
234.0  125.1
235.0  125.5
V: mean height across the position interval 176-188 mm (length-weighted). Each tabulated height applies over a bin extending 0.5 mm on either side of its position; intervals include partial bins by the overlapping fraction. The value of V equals 137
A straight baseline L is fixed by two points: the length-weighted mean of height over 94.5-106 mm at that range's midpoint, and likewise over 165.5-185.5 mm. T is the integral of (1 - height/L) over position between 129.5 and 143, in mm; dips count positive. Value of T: -0.9 mm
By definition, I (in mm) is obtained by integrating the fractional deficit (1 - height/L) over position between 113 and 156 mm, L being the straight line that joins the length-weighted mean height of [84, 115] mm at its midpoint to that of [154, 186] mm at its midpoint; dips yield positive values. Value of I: -2.63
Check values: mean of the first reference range 146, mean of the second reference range 136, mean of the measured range 150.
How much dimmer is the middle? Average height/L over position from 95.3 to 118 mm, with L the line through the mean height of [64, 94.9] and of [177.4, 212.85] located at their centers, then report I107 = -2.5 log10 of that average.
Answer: -0.11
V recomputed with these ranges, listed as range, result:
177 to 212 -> 135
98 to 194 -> 145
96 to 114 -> 151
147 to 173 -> 141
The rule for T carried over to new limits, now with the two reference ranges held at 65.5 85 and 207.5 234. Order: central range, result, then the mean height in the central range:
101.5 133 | -3.9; 148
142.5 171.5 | -3.5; 145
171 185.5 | -0.8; 135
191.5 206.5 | -1.2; 136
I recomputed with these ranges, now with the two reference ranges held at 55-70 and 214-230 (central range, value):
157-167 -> -0.72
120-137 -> -1.92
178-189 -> -0.93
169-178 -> -0.46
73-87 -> -0.51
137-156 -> -3.92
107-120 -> -2.23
